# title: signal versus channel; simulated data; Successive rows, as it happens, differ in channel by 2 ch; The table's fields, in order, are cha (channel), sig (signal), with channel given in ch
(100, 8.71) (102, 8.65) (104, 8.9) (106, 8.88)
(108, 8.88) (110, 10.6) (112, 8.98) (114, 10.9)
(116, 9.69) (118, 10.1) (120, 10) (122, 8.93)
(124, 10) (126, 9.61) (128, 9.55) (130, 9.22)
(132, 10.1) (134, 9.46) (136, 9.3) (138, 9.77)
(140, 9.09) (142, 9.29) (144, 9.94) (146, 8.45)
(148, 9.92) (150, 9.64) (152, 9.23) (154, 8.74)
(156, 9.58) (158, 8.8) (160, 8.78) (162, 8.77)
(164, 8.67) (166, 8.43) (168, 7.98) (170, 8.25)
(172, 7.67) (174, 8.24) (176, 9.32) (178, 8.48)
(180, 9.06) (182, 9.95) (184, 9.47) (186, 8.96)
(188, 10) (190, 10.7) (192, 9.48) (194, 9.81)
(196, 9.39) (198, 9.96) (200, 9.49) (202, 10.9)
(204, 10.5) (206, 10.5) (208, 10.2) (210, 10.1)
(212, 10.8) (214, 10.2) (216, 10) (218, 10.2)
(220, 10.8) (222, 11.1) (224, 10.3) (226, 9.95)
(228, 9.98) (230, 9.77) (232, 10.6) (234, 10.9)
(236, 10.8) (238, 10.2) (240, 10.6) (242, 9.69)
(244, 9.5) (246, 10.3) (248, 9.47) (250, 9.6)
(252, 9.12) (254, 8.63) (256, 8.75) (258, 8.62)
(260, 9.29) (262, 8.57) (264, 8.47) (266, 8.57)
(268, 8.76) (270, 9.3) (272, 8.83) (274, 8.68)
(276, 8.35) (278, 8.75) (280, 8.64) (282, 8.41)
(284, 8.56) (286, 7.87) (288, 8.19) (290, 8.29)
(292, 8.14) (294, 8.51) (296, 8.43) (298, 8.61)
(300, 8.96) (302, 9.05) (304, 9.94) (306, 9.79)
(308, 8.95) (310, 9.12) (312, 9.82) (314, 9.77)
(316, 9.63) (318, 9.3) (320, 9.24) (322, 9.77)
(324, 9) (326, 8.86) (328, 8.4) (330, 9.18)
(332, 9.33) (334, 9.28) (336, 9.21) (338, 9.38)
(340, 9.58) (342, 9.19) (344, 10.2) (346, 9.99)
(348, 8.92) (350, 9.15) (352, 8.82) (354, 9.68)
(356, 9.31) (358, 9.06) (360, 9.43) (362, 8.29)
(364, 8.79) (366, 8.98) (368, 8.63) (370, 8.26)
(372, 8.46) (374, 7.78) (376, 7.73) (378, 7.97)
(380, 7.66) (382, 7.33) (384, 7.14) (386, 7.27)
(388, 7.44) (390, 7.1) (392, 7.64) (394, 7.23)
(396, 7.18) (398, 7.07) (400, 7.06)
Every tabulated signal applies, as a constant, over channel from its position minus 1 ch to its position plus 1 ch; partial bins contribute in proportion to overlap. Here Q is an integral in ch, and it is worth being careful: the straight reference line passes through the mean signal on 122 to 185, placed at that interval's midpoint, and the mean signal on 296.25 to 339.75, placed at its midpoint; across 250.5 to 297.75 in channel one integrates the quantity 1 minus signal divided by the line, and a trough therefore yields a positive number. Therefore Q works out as 3.1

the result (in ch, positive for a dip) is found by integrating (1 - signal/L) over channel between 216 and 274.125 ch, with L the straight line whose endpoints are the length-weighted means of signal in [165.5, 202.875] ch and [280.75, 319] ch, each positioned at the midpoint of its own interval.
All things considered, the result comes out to -3.73 ch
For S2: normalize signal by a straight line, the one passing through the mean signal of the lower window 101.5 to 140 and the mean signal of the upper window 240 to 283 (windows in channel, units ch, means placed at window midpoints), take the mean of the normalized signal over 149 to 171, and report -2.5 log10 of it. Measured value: 0.07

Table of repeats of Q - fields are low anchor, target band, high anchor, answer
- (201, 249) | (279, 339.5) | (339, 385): 2.1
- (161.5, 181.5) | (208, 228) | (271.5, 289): -4.4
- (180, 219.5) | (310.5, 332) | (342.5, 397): -1.1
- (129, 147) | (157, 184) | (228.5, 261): 2.4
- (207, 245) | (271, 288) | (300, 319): 2.2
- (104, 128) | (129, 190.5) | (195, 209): 4.8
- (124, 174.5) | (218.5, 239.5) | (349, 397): -4.0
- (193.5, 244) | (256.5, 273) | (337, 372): 1.8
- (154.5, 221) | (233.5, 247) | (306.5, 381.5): -1.3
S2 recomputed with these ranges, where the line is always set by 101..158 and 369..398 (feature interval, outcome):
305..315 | -0.170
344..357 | -0.198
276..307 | -0.053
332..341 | -0.181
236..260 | -0.115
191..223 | -0.151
